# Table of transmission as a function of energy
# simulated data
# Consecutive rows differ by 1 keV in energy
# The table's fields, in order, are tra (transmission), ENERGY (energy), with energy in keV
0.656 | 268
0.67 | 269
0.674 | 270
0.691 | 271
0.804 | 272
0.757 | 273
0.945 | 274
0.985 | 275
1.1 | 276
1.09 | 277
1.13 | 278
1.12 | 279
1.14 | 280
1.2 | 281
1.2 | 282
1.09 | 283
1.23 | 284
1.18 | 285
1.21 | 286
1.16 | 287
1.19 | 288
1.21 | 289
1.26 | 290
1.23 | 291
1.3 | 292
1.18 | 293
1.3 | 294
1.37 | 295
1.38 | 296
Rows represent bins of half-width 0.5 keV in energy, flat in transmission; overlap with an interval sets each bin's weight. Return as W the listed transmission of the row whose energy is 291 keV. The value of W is 1.23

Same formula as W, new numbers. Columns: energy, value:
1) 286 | 1.21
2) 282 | 1.2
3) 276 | 1.1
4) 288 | 1.19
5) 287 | 1.16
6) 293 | 1.18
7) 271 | 0.691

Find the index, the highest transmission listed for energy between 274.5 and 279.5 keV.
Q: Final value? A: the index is 1.13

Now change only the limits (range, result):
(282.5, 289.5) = 1.23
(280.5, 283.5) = 1.2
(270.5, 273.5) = 0.804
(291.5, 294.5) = 1.3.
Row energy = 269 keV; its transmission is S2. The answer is 0.67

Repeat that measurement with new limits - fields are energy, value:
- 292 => 1.3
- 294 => 1.3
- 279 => 1.12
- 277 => 1.09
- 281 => 1.2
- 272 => 0.804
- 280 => 1.14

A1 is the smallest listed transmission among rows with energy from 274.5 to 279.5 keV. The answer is 0.985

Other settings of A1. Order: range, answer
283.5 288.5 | 1.16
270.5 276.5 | 0.691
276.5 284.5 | 1.09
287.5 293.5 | 1.18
